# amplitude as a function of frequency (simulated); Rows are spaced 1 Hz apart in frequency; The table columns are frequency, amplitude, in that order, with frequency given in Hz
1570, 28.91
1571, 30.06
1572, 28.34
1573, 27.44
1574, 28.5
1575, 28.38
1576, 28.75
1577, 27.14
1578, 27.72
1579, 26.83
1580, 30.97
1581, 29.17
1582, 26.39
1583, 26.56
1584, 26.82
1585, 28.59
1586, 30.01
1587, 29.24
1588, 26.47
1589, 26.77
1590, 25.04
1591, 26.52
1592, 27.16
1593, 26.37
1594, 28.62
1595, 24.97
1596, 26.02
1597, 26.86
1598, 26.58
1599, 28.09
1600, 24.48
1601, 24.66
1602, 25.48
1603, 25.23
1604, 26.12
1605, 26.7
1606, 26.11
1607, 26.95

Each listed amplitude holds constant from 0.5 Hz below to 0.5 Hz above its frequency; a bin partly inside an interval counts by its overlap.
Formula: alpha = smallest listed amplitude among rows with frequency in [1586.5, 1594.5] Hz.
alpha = 25.04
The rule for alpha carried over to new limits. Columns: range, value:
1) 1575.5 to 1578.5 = 27.14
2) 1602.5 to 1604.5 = 25.23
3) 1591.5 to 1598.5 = 24.97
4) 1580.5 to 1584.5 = 26.39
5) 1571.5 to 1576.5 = 27.44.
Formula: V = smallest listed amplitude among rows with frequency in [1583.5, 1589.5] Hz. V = 26.47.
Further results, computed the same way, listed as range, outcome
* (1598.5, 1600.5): 24.48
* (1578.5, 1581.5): 26.83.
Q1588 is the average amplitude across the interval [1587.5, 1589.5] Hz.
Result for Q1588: 26.6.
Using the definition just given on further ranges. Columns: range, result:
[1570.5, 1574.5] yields 28.6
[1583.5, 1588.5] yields 28.2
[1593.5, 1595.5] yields 26.8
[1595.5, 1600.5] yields 26.4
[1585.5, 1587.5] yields 29.6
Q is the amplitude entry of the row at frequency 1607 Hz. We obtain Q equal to 26.95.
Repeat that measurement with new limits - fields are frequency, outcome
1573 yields 27.44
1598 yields 26.58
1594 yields 28.62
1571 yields 30.06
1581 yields 29.17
